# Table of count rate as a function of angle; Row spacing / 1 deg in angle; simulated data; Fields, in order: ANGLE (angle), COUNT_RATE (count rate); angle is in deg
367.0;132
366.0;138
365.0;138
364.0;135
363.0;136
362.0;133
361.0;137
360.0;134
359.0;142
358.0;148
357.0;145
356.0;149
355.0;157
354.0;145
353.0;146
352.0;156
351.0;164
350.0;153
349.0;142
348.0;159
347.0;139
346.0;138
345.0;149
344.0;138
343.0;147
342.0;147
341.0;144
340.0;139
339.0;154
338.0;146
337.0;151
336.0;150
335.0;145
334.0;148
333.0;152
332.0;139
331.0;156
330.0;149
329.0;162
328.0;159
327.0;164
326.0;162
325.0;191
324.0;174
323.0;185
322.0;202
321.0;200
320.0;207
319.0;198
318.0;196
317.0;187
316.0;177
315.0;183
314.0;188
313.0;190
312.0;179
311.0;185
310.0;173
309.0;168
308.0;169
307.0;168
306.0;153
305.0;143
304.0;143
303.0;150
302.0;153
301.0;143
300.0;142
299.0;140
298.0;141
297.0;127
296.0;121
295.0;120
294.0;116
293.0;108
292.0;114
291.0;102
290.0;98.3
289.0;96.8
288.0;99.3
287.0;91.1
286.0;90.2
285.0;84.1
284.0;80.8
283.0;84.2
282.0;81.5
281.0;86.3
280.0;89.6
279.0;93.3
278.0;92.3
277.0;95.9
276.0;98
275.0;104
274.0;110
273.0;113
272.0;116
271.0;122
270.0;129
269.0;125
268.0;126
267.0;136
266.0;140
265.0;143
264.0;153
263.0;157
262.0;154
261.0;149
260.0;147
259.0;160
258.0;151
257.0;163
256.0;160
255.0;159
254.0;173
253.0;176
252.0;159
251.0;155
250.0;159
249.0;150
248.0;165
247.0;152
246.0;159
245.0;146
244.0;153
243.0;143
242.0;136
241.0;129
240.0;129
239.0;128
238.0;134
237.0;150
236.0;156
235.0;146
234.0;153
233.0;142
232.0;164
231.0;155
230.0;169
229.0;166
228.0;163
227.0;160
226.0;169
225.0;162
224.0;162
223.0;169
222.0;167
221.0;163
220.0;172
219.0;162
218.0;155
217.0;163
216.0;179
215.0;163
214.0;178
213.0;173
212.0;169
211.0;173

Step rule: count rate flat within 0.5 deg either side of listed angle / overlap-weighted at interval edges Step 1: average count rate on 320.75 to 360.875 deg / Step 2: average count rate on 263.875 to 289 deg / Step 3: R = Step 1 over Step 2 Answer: 1.44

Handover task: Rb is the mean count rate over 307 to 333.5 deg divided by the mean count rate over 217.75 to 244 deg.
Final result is 1.1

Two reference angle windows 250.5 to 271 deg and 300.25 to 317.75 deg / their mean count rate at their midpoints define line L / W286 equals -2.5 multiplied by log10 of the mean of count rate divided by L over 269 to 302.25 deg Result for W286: 0.42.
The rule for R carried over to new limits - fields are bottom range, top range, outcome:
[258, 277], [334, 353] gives 1.12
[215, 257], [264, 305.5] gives 0.73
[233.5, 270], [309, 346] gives 1.12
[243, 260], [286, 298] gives 0.69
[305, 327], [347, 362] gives 0.81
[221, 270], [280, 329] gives 0.96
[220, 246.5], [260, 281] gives 0.80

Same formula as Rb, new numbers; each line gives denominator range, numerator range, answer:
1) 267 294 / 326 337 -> 1.50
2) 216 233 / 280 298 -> 0.62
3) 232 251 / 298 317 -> 1.12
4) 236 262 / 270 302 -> 0.71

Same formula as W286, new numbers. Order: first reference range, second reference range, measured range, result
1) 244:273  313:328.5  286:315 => 0.238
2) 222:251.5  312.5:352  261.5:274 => 0.170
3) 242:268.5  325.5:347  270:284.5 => 0.469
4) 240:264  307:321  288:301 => 0.420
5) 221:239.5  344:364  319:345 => -0.095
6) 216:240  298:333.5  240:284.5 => 0.209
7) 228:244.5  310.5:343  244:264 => -0.040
